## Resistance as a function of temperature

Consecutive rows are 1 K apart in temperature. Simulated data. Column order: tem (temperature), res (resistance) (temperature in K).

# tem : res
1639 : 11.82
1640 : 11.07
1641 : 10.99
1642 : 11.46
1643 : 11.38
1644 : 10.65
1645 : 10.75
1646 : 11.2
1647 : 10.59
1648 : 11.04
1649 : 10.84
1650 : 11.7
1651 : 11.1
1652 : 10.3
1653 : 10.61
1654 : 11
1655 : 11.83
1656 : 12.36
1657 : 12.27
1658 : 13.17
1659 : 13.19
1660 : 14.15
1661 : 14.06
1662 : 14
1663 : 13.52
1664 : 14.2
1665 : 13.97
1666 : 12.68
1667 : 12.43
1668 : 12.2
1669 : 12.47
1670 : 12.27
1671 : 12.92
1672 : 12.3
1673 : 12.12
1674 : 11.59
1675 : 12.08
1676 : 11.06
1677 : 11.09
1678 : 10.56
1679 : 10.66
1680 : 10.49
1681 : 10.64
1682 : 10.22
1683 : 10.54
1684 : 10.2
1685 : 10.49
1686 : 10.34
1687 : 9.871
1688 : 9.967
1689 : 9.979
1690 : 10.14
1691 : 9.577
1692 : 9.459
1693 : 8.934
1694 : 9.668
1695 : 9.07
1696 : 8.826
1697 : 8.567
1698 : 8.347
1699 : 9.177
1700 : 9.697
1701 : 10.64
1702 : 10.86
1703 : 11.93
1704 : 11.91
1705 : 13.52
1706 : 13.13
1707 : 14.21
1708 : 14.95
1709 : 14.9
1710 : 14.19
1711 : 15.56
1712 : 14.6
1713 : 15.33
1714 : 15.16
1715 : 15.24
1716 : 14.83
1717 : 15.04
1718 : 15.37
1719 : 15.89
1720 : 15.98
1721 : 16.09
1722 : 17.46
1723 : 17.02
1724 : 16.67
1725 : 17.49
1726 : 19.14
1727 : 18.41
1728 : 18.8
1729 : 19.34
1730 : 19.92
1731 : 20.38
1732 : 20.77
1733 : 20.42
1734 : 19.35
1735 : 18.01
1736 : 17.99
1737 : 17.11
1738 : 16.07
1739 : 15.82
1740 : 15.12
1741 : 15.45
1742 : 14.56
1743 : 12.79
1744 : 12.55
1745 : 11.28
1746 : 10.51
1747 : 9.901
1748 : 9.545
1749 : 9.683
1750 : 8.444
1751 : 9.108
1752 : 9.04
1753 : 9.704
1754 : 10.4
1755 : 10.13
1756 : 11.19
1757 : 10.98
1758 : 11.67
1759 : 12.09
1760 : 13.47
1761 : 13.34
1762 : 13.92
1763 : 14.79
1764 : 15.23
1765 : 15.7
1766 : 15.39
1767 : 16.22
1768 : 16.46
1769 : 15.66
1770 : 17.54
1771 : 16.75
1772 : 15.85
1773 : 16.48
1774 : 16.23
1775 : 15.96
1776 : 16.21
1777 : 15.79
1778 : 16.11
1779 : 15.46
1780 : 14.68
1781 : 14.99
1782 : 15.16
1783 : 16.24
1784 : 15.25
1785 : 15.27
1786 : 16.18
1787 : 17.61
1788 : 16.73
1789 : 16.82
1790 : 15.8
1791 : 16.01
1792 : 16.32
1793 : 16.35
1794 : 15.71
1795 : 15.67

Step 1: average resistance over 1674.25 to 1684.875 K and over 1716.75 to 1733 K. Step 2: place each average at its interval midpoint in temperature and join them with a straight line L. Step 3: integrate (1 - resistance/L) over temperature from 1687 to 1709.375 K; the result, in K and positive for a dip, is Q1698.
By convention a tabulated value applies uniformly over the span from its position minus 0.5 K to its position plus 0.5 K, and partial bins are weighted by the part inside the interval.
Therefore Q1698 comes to 4.9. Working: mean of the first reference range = 10.8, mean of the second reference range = 17.9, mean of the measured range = 10.7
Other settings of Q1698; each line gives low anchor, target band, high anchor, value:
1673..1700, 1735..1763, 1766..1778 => 4.0 K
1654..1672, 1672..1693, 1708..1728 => 5.2 K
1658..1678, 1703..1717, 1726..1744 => 1.2 K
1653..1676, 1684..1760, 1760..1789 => 4.8 K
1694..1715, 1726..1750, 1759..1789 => -3.4 K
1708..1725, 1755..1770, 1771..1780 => 1.8 K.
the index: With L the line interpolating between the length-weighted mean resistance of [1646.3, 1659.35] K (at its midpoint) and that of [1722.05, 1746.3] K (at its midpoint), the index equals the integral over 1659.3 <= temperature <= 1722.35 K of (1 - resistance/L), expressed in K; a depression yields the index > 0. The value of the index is 8.0 K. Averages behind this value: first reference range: 11.5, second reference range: 16.9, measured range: 12.2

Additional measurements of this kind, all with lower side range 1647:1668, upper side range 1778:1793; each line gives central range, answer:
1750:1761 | 3.1 K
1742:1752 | 2.9 K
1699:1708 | 1.1 K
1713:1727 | -2.2 K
